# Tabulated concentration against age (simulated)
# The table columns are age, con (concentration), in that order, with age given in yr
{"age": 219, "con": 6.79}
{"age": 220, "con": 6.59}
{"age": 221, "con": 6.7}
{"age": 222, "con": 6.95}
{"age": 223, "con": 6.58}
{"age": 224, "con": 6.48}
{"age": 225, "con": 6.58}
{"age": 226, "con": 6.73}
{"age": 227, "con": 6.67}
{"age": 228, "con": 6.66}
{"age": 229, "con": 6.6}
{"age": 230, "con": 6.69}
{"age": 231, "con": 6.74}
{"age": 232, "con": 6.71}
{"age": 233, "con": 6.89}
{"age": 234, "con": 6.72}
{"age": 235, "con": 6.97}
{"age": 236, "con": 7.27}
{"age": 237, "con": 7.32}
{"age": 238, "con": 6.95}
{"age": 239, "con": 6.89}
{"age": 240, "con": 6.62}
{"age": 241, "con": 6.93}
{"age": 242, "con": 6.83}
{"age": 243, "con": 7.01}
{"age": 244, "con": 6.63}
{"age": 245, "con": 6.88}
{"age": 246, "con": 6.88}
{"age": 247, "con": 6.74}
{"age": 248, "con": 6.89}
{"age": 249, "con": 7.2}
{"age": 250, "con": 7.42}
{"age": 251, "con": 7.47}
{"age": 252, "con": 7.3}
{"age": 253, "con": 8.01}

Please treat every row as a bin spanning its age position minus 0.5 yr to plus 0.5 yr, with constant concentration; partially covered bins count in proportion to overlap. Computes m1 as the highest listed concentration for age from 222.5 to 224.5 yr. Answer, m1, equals 6.58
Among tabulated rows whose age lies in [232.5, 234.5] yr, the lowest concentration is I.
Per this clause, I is 6.72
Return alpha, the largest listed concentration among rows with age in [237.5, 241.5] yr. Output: 6.95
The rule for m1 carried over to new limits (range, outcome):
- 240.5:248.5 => 7.01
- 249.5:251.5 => 7.47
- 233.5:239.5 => 7.32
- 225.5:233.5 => 6.89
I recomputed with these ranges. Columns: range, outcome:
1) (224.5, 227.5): 6.58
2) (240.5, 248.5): 6.63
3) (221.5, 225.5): 6.48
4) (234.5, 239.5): 6.89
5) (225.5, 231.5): 6.6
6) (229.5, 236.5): 6.69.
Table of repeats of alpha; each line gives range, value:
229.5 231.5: 6.74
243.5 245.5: 6.88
